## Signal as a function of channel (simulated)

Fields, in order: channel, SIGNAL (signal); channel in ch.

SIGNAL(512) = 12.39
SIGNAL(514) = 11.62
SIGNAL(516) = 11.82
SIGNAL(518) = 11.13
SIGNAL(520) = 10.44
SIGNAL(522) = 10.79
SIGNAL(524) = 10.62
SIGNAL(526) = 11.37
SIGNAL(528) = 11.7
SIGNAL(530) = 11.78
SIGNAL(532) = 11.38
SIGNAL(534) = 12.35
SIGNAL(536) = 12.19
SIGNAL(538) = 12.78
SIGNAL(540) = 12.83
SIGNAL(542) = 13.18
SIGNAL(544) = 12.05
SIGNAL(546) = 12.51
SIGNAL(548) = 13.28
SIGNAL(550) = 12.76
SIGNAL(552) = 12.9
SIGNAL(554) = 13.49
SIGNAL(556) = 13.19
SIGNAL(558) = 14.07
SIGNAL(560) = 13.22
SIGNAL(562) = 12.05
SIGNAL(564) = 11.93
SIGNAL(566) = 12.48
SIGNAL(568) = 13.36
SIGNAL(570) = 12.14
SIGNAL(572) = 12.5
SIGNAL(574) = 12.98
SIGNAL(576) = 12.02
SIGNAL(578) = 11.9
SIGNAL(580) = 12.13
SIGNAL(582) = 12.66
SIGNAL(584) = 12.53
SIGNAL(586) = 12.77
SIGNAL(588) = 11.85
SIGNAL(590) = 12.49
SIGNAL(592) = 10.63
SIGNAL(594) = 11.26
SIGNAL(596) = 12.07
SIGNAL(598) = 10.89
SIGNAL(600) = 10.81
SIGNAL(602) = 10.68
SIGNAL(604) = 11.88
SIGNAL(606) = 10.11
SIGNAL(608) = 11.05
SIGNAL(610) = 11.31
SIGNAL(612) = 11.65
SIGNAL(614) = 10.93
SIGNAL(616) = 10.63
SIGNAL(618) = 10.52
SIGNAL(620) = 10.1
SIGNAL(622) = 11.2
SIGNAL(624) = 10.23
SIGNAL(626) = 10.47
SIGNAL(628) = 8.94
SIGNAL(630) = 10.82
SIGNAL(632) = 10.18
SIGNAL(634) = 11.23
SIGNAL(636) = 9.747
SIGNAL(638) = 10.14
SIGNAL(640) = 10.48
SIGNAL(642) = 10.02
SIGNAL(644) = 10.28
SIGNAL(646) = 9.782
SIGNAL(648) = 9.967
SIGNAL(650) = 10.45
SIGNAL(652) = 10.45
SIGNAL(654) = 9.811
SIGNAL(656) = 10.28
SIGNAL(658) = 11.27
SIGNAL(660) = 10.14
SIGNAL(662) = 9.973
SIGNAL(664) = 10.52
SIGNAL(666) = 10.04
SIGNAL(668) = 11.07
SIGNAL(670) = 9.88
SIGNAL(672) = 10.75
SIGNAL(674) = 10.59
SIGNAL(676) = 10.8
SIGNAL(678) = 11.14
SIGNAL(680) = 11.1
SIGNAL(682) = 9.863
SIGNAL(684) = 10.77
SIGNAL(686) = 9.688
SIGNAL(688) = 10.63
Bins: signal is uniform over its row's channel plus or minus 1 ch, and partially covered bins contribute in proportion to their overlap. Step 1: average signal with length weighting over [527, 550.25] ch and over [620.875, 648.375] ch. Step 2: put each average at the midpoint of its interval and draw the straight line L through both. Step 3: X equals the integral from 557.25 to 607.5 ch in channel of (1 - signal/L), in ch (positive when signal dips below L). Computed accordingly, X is -2.7 ch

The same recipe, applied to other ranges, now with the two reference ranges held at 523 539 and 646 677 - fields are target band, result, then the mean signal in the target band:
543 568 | -2.91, 12.8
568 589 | -2.11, 12.4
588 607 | -0.30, 11.2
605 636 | 0.63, 10.6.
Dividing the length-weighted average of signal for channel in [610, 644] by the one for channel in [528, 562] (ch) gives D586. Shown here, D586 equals 0.83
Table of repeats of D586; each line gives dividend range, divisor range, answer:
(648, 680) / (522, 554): 0.86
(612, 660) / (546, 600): 0.84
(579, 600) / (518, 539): 1.03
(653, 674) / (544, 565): 0.81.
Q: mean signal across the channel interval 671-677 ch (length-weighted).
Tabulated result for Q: 10.7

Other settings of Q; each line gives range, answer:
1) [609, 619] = 11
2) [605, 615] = 11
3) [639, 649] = 10.1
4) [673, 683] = 10.7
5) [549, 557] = 13.1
